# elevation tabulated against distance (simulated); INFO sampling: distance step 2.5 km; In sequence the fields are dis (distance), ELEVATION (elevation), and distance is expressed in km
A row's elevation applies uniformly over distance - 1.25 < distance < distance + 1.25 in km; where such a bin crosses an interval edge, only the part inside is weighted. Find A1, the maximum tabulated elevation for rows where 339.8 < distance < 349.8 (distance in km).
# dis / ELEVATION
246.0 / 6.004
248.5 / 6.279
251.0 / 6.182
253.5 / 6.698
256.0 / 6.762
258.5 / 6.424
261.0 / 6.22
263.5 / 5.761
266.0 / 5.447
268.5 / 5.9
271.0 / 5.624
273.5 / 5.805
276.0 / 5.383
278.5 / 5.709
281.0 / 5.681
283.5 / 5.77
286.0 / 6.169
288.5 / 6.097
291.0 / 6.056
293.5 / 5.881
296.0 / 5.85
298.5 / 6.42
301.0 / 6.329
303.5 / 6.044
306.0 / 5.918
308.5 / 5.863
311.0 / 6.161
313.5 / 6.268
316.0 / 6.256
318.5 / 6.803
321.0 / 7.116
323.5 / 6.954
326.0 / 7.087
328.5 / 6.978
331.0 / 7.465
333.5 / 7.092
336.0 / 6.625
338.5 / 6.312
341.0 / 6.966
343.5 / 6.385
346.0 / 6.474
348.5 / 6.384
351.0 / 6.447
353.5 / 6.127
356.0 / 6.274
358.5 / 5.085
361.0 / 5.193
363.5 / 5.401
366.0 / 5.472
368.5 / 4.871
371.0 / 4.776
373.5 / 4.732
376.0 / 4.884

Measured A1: 6.966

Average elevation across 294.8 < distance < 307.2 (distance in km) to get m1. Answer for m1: 6.11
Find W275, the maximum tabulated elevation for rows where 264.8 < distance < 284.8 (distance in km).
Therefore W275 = 5.9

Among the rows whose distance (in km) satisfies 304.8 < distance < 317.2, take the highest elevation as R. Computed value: 6.268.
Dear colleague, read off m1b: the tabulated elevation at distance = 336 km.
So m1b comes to 6.625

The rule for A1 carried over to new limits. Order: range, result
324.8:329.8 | 7.087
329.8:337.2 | 7.465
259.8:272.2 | 6.22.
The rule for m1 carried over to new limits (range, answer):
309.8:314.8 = 6.22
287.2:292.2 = 6.08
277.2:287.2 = 5.83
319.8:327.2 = 7.05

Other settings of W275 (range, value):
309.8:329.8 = 7.116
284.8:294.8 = 6.169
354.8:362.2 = 6.274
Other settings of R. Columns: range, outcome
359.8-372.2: 5.472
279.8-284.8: 5.77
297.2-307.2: 6.42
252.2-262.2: 6.762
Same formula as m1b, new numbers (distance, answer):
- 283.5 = 5.77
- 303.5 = 6.044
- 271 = 5.624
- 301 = 6.329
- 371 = 4.776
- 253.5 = 6.698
